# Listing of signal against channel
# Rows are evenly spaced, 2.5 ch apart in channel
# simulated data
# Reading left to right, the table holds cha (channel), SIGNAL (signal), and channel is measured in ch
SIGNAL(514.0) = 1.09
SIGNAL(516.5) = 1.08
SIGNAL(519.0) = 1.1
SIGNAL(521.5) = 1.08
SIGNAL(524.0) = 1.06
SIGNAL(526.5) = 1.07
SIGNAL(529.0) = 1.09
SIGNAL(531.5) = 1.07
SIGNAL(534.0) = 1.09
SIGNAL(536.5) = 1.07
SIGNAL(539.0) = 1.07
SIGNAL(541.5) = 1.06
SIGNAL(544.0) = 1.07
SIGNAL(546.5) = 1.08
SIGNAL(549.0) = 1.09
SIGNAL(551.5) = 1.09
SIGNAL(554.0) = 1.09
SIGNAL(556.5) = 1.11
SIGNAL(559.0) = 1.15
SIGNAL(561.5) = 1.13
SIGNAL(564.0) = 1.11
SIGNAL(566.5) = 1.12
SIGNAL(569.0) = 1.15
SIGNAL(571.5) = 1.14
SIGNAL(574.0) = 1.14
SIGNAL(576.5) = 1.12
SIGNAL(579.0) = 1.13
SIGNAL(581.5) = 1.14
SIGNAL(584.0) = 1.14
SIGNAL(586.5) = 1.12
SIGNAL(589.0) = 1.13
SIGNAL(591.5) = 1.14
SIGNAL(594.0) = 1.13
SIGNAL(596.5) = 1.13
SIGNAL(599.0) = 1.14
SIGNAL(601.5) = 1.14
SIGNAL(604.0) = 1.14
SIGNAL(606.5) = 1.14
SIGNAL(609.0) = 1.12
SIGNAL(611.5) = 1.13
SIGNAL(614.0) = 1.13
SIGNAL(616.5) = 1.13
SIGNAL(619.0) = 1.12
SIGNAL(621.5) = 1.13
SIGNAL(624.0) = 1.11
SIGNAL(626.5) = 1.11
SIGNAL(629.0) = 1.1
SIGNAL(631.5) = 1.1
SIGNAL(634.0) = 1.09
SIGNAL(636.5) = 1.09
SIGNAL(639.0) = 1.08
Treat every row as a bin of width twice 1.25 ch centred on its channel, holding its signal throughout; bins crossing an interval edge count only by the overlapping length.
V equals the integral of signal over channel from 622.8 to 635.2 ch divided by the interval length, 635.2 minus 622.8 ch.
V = 1.1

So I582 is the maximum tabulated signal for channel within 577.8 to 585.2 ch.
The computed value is 1.14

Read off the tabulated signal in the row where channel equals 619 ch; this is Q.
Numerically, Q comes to 1.12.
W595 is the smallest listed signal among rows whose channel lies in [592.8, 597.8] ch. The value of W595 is 1.13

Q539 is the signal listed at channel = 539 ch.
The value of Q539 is 1.07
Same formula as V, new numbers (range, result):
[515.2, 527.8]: 1.08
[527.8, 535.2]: 1.08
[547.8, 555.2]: 1.09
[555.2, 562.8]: 1.13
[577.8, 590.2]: 1.13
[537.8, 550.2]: 1.07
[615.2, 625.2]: 1.12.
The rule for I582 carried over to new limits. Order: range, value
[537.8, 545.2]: 1.07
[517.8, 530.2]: 1.1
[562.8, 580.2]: 1.15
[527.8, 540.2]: 1.09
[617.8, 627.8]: 1.13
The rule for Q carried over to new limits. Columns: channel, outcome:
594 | 1.13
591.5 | 1.14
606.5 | 1.14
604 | 1.14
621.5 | 1.13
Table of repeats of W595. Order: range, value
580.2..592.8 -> 1.12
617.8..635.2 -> 1.09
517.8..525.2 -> 1.06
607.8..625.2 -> 1.11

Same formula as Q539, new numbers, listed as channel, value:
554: 1.09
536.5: 1.07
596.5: 1.13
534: 1.09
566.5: 1.12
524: 1.06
